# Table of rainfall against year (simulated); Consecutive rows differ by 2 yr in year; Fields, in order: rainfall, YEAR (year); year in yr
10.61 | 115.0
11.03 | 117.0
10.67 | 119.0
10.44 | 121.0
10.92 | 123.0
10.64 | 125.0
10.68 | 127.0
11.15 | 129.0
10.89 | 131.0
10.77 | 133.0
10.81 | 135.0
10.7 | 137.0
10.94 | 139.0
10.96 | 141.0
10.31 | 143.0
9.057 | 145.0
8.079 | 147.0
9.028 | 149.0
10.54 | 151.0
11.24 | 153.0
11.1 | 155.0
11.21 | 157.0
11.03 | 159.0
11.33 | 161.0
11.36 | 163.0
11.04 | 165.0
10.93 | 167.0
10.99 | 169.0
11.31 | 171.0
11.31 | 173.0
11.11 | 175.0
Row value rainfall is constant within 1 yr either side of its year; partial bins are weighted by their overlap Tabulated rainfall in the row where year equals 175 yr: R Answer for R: 11.11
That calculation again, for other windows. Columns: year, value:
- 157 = 11.21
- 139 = 10.94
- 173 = 11.31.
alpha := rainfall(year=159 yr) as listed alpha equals 11.03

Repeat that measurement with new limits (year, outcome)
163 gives 11.36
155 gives 11.1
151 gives 10.54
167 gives 10.93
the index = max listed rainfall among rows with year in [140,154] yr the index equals 11.24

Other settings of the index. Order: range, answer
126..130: 11.15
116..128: 11.03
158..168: 11.36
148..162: 11.33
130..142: 10.96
